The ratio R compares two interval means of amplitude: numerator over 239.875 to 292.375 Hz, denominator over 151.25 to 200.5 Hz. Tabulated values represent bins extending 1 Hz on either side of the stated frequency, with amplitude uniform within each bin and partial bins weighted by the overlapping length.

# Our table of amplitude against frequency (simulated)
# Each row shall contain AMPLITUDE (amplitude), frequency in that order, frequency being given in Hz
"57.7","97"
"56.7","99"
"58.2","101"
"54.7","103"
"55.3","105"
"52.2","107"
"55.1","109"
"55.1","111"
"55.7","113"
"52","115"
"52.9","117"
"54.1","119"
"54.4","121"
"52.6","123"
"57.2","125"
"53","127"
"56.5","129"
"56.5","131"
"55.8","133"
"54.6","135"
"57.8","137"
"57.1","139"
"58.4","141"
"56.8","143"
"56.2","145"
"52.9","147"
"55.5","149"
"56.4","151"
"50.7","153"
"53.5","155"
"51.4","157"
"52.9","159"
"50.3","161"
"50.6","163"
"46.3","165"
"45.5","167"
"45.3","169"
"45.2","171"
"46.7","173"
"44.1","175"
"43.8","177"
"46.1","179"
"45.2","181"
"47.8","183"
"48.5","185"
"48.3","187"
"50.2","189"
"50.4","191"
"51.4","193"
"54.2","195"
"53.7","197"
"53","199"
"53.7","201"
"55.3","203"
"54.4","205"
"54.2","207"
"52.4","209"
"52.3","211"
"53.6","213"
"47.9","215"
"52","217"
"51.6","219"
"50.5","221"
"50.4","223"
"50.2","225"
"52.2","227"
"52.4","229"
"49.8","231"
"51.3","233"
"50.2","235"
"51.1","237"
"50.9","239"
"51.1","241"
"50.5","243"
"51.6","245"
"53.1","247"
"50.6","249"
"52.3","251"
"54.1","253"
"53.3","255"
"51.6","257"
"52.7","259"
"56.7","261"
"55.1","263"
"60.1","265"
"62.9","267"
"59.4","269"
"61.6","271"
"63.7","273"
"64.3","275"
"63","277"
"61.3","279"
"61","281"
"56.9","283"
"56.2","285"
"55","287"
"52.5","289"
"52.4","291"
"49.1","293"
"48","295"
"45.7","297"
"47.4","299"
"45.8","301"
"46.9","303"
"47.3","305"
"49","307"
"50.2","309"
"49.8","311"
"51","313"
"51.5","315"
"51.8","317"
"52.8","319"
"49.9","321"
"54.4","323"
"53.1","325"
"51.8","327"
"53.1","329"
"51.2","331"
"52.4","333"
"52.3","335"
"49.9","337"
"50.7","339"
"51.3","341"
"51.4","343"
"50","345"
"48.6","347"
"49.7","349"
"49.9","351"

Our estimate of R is 1.1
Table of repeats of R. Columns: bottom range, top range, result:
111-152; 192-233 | 0.94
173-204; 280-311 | 1.03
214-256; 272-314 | 1.04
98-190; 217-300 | 1.03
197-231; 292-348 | 0.96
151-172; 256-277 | 1.19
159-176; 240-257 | 1.10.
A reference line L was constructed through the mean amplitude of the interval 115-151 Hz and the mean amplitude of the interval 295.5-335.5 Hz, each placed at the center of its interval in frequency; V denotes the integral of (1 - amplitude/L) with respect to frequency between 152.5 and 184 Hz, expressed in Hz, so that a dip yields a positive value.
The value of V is 3.83 Hz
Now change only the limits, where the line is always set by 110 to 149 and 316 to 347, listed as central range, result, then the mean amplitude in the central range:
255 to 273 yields -1.6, 57.6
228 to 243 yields 0.7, 50.9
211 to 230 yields 0.8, 51.3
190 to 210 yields 0.3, 53.3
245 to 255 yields 0.1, 52.5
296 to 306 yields 1.1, 46.6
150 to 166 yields 0.9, 51.5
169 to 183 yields 2.3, 45.4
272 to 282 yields -1.9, 62.7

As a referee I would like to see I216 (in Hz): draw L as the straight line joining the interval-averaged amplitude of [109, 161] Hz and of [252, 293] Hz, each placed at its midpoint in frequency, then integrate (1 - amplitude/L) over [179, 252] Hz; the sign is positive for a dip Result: 6.6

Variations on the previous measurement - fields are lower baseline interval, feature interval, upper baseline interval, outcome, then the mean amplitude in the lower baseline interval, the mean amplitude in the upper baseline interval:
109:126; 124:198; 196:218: 2.9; 54.3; 53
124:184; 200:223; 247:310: 0.2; 51.7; 54.4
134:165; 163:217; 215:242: 2.9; 54.1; 50.9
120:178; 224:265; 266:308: 1.3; 52.3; 54.7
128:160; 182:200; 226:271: 1.2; 55.2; 53.5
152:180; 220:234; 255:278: 0.9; 48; 58.9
